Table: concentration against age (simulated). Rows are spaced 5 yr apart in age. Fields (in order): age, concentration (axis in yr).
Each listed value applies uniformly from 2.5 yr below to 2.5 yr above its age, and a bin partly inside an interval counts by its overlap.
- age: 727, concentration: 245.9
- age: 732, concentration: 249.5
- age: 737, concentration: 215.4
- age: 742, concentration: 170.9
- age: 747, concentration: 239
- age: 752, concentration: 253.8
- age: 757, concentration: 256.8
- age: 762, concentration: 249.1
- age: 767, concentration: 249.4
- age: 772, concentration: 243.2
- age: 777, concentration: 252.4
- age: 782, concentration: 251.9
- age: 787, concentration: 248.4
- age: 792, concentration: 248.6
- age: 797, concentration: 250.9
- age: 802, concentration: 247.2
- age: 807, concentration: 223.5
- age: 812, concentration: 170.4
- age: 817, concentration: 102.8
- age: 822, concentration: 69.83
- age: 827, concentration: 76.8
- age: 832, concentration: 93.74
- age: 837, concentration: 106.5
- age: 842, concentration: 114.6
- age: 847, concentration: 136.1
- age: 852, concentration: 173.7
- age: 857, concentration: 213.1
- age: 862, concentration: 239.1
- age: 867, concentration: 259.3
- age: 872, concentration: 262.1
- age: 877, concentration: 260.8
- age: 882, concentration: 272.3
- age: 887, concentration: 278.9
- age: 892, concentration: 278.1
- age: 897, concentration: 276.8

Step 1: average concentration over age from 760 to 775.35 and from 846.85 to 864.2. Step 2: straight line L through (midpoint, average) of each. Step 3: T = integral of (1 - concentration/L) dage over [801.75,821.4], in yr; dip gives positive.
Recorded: 4.9 yr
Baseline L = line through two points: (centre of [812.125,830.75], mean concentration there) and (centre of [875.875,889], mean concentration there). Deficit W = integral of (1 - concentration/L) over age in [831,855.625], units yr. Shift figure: 4.5 yr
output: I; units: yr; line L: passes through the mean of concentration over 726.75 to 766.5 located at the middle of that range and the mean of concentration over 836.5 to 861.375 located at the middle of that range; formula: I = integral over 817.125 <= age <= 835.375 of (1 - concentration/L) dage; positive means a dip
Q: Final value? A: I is 9.5 yr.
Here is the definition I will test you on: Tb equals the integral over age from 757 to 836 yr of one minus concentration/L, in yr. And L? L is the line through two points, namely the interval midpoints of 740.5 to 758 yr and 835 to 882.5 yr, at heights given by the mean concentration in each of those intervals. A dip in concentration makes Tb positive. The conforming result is 7.8 yr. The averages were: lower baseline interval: 231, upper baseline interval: 202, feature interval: 199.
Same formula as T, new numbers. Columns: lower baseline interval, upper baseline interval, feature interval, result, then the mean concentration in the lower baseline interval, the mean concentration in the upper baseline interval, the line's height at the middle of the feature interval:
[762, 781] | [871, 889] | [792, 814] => 2.4 yr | 249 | 269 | 255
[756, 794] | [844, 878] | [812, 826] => 8.0 yr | 250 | 217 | 233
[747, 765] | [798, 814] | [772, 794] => -1.5 yr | 251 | 219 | 234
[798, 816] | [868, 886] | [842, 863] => 5.8 yr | 208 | 266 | 245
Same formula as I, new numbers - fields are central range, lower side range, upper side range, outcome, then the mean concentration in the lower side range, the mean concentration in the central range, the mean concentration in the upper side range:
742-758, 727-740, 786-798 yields 0.0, 233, 237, 249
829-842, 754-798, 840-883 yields 7.1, 250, 102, 214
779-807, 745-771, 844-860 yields -3.3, 249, 247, 174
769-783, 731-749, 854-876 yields -1.6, 216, 249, 243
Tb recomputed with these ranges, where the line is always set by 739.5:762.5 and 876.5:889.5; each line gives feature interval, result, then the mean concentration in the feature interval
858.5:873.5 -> 0.9 yr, 250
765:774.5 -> -0.3 yr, 246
